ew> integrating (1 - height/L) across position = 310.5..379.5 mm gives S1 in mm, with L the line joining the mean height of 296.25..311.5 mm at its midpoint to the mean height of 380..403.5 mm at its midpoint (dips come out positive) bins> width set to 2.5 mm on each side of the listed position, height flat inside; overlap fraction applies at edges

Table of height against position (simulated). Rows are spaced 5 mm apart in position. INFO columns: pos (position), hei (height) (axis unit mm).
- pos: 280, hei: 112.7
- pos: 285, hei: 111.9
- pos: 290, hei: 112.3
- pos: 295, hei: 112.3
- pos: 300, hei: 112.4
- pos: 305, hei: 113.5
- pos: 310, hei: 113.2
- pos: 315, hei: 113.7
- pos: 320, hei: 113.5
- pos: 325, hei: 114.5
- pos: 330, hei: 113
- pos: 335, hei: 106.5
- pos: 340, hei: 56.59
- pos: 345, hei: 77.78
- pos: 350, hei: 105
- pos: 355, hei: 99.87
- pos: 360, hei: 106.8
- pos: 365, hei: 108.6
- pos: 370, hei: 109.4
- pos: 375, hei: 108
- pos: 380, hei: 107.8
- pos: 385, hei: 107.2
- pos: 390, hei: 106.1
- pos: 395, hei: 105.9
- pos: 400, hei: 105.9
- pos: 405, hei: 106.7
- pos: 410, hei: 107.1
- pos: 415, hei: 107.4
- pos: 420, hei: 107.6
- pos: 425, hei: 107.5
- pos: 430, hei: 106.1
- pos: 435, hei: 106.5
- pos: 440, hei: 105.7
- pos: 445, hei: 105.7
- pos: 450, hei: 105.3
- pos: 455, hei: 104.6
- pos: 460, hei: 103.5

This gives 4.3 mm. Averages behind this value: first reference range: 113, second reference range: 106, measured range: 103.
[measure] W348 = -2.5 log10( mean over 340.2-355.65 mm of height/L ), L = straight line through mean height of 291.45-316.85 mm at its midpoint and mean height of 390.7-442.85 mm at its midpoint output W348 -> 0.25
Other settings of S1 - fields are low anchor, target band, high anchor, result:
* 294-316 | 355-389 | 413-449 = 0.7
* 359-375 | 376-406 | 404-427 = 0.3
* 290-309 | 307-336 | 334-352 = -4.3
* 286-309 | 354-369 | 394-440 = 0.5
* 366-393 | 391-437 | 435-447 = 0.0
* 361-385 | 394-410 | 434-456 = 0.1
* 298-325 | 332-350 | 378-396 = 4.3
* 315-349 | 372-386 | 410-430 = -0.6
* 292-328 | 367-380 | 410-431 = 0.2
